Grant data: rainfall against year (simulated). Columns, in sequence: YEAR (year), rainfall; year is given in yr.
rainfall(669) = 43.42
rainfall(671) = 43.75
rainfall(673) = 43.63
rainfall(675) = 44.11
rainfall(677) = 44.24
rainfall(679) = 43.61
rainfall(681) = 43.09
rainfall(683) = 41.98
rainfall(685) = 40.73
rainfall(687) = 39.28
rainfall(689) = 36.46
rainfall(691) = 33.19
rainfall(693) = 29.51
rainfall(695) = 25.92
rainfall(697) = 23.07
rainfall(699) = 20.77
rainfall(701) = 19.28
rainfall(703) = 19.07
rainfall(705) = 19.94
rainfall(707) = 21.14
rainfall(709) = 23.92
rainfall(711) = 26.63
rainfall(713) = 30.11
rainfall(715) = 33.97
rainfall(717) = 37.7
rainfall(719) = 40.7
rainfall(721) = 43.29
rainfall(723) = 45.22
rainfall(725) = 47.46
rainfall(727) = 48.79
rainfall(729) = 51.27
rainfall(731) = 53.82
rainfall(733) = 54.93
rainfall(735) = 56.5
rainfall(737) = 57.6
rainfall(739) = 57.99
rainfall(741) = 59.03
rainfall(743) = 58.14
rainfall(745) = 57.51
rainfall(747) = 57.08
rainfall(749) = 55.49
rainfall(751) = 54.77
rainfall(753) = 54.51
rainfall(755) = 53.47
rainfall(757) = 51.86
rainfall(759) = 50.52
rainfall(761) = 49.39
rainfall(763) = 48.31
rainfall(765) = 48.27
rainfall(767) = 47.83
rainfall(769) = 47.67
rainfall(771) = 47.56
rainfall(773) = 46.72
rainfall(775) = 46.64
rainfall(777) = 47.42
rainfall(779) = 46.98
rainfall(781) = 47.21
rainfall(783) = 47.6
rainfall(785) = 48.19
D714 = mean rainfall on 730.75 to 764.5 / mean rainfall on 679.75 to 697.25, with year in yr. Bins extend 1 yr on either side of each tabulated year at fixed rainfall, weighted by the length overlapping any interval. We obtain 1.5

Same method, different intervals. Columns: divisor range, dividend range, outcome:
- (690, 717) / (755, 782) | 1.89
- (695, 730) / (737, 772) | 1.64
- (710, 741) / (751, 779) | 1.07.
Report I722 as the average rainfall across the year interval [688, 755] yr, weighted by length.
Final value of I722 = 41.2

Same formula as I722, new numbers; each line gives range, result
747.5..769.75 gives 51.3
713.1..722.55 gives 38.4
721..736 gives 50.6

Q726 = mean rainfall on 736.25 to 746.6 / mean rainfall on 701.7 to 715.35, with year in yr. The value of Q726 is 2.38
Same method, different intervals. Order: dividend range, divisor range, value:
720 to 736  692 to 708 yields 2.25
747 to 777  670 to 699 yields 1.34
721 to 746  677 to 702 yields 1.60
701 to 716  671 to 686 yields 0.57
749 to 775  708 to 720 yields 1.56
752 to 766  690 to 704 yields 2.09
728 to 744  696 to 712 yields 2.58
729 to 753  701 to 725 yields 1.80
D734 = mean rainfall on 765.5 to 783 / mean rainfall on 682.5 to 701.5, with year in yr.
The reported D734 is 1.52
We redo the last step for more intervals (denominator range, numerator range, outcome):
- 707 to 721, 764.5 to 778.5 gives 1.47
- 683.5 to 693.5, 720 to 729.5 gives 1.29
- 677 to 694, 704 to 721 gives 0.78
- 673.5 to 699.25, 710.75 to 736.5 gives 1.23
